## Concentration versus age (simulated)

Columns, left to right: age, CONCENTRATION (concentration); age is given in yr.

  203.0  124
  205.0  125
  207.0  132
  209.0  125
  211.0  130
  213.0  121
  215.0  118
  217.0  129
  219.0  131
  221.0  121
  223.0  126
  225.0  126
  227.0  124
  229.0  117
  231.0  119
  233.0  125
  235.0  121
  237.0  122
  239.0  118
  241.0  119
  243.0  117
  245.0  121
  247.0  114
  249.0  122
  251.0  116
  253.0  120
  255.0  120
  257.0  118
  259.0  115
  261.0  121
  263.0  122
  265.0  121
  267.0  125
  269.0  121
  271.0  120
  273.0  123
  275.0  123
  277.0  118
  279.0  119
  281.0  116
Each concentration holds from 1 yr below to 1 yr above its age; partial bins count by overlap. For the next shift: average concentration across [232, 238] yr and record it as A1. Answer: 123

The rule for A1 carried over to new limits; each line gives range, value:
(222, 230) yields 123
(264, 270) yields 122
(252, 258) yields 119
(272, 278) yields 121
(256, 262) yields 118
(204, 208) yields 128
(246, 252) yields 117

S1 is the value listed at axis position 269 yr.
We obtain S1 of 121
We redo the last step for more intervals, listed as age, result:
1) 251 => 116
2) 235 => 121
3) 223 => 126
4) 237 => 122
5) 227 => 124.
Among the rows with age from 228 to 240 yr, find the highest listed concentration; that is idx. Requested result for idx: 125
